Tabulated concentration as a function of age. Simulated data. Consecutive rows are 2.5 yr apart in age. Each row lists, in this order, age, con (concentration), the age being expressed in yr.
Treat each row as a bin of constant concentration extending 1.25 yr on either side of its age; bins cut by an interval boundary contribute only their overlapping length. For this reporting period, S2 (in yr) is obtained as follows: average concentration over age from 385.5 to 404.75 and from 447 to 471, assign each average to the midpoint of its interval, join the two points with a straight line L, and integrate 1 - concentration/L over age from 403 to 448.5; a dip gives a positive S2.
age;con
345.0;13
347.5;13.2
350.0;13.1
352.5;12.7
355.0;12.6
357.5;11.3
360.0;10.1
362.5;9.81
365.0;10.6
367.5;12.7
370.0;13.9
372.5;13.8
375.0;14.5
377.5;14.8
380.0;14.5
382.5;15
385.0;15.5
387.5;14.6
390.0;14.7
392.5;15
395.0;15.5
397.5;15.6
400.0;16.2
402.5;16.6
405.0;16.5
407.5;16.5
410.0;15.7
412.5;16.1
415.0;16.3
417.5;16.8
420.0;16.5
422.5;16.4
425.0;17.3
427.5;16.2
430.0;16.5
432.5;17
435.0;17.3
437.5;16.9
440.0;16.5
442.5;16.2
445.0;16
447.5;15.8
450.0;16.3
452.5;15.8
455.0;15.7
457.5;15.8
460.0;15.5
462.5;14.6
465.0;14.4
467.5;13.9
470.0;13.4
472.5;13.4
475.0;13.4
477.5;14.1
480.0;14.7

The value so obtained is -3.43 yr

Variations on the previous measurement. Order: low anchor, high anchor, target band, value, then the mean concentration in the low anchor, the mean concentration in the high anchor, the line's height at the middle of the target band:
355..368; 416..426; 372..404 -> -3.9 yr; 11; 16.7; 13.5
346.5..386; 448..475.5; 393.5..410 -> -2.9 yr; 13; 14.8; 13.7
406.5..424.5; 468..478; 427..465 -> -3.1 yr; 16.4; 13.6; 14.9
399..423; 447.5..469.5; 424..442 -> -1.1 yr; 16.4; 15.2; 15.8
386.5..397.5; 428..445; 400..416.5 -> -0.7 yr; 15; 16.7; 15.6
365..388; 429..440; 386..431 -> -1.1 yr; 14.2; 16.9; 15.7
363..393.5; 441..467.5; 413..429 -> -1.8 yr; 14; 15.5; 14.9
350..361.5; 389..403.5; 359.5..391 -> 0.4 yr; 11.8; 15.6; 13.6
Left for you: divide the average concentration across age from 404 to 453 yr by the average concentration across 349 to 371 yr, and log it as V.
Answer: 1.4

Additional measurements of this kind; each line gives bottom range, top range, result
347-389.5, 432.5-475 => 1.18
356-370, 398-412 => 1.45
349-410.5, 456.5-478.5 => 1.01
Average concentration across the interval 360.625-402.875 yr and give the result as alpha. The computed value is 14.2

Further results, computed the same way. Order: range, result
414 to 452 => 16.5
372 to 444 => 15.9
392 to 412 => 16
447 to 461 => 15.8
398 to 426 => 16.4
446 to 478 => 14.8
